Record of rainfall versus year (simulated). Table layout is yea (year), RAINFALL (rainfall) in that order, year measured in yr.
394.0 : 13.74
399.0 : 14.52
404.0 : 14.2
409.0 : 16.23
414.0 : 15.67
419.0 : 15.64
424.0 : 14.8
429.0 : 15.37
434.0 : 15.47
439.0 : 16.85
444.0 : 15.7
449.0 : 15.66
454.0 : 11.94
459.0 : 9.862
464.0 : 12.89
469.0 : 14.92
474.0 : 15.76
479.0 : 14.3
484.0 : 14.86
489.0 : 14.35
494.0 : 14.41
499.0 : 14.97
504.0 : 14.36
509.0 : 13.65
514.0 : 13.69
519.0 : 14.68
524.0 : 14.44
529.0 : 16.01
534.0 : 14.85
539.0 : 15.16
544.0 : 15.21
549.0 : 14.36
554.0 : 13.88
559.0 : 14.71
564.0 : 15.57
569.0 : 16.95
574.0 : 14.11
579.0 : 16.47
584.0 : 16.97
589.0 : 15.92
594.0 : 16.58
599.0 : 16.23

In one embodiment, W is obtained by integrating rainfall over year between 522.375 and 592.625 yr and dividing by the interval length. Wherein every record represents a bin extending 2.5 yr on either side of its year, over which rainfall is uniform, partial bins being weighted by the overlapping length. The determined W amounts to 15.4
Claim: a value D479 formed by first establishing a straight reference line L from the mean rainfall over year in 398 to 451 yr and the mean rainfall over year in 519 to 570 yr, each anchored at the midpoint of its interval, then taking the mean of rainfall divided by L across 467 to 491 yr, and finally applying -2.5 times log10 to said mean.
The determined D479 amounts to 0.03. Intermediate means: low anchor 15.5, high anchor 15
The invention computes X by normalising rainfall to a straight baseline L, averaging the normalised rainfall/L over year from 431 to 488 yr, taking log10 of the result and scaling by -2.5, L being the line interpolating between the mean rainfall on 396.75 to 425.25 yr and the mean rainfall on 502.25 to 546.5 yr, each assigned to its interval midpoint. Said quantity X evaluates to 0.04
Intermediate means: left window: 15.2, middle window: 14.4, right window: 14.7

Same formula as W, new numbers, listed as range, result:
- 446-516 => 14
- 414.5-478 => 14.6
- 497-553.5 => 14.6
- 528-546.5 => 15.3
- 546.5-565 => 14.6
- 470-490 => 14.9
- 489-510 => 14.4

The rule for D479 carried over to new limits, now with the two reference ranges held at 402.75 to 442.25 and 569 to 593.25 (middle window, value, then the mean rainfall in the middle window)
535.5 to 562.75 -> 0.09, 14.7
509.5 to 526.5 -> 0.12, 14.2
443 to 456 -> 0.09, 14.4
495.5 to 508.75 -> 0.10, 14.5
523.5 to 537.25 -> 0.05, 15.2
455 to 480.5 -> 0.17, 13.4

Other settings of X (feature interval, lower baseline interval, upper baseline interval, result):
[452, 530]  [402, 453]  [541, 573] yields 0.091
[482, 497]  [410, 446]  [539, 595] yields 0.075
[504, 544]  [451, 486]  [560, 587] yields 0.011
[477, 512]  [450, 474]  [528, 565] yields -0.055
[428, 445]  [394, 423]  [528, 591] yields -0.053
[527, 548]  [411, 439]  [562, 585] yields 0.044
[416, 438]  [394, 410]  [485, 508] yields -0.058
